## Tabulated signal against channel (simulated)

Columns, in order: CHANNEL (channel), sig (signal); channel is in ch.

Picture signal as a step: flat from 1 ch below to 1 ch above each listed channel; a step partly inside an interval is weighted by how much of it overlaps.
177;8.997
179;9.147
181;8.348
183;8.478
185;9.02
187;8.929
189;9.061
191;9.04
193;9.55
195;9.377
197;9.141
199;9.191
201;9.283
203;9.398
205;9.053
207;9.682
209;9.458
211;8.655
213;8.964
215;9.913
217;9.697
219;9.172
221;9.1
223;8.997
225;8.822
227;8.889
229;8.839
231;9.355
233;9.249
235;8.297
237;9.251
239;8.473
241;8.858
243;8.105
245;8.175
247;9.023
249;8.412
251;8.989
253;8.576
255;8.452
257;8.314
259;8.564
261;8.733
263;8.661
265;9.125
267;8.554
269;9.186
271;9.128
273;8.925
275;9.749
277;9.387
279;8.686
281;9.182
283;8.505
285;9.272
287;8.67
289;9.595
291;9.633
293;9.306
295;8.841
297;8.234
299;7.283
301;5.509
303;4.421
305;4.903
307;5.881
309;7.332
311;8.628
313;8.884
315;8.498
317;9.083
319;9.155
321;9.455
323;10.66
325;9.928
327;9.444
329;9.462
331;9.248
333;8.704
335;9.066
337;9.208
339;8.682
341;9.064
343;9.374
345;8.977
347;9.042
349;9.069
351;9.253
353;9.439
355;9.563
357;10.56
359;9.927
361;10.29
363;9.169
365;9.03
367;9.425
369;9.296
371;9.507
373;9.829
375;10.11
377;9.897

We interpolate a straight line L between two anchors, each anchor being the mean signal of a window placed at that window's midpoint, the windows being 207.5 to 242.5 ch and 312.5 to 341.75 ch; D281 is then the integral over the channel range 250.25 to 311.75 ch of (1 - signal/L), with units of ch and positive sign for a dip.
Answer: 5.57 ch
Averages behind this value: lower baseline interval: 9.05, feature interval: 8.33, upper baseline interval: 9.24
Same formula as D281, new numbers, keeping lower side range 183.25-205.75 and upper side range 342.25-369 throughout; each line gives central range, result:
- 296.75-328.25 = 4.78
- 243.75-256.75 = 0.97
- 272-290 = 0.42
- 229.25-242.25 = 0.49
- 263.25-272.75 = 0.34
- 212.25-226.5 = -0.03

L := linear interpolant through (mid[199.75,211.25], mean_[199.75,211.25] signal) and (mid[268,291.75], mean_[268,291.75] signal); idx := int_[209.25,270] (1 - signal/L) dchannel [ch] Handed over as 2.5 ch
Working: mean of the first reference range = 9.29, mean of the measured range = 8.85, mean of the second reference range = 9.15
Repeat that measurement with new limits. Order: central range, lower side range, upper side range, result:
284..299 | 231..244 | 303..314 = -3.33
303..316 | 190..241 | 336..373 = 3.05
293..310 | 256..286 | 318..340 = 4.53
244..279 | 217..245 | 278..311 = -1.83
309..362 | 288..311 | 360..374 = -4.85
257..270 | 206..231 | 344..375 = 0.74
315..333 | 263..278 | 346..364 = -0.06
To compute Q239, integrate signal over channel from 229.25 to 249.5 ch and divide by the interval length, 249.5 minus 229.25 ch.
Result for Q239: 8.73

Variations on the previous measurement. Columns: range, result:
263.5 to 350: 8.67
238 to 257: 8.55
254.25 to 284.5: 8.89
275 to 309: 7.99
